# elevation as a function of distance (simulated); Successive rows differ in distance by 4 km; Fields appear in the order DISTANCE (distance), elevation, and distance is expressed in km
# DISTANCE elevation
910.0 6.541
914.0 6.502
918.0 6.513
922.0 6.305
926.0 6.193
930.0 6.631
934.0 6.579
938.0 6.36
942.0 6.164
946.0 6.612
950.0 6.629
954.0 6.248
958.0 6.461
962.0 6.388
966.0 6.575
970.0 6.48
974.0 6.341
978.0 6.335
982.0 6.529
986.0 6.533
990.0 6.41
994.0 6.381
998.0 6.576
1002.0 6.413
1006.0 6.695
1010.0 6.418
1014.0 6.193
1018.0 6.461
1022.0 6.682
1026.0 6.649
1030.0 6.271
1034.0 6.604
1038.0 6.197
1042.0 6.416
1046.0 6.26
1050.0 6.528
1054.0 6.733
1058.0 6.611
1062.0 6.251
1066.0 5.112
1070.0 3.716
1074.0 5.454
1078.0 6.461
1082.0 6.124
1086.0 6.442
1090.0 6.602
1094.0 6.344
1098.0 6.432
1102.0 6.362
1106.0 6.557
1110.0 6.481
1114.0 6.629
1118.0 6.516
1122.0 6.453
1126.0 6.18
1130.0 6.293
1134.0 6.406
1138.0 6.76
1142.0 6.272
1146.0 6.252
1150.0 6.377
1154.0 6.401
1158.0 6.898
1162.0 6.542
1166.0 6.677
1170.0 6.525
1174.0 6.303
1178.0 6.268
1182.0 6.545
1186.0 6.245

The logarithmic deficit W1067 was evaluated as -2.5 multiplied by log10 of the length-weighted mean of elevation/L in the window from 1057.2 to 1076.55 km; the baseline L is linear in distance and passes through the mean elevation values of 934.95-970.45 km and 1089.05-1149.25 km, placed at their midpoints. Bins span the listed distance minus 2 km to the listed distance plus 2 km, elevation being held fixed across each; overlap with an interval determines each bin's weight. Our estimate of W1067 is 0.19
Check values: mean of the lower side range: 6.44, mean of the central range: 5.38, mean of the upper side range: 6.43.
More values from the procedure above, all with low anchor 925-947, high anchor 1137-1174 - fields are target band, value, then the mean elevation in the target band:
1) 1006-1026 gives -0.005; 6.49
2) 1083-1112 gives 0.006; 6.45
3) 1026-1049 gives 0.013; 6.38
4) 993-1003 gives -0.004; 6.47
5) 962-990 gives -0.003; 6.46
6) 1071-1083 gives 0.117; 5.81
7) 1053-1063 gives -0.012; 6.54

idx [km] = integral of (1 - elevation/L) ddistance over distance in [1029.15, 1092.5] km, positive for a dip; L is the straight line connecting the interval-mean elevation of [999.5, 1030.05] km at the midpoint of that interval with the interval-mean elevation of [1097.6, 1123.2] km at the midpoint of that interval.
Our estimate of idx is 3.71 km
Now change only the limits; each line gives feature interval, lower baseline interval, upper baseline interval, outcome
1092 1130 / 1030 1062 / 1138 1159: 0.1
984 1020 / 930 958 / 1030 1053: -0.2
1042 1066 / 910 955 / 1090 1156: 0.3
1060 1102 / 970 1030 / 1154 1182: 3.7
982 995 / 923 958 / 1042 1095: -0.4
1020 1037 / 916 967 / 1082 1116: -0.2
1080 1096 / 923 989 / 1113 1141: 0.2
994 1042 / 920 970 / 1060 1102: -2.4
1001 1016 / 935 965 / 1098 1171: 0.0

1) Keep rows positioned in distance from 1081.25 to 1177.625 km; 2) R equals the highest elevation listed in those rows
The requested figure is 6.898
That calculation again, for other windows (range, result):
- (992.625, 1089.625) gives 6.733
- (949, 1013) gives 6.695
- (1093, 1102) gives 6.432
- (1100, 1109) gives 6.557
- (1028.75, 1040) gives 6.604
